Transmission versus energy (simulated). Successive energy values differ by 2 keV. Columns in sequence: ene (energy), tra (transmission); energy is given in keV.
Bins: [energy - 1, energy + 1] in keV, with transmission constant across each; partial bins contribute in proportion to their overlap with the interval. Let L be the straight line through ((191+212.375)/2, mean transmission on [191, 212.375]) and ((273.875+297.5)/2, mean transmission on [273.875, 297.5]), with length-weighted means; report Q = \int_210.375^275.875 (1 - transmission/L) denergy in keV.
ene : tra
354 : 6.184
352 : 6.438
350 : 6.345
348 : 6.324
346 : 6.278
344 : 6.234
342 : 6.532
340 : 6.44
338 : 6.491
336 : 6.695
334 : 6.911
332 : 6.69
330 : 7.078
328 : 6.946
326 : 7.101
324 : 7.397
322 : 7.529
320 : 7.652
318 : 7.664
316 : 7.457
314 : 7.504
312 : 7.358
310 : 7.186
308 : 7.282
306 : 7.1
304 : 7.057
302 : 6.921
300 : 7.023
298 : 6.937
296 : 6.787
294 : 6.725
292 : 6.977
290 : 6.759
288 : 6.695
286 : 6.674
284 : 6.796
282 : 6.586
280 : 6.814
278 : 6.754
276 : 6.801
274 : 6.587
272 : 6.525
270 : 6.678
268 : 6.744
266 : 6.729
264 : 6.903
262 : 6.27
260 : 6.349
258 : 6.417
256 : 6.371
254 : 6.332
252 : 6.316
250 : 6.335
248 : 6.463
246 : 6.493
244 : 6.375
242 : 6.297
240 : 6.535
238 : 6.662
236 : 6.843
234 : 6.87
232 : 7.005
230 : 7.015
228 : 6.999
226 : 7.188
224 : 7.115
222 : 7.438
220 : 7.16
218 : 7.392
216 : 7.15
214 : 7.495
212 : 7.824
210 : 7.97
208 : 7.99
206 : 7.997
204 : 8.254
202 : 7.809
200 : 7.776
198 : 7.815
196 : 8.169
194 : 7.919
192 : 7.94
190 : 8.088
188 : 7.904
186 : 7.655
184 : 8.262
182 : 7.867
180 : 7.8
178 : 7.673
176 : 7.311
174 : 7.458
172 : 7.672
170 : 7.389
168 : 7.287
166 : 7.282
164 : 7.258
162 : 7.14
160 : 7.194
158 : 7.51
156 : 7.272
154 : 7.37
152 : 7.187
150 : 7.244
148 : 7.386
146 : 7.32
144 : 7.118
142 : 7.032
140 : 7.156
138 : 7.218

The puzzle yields 5.13 keV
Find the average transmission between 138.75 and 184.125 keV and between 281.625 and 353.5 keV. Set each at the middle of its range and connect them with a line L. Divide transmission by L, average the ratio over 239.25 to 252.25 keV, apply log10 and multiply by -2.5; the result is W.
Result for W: 0.115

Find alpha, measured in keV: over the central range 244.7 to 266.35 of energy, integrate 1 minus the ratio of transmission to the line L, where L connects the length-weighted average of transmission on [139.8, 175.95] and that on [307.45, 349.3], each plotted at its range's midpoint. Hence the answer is 2.0 keV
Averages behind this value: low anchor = 7.3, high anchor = 6.98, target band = 6.44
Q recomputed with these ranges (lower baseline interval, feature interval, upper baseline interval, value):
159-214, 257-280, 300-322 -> 2.6 keV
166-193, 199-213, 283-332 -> -0.7 keV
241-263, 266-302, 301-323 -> 0.6 keV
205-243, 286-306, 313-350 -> 0.4 keV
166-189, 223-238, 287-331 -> 0.9 keV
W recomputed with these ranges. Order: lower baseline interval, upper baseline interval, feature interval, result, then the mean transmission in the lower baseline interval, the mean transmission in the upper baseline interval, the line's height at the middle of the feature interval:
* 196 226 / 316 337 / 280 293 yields 0.09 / 7.66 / 7.18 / 7.35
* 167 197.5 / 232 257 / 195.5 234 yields -0.06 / 7.76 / 6.51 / 7.11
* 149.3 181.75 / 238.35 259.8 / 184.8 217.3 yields -0.13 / 7.39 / 6.4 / 6.97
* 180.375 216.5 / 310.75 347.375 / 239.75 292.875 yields 0.13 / 7.89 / 6.99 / 7.42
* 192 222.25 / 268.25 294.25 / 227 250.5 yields 0.10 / 7.76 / 6.72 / 7.32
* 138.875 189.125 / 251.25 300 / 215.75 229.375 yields -0.03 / 7.43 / 6.66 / 7.02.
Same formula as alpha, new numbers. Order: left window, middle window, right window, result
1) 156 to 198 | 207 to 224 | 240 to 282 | -0.9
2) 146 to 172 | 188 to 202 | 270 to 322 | -1.4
